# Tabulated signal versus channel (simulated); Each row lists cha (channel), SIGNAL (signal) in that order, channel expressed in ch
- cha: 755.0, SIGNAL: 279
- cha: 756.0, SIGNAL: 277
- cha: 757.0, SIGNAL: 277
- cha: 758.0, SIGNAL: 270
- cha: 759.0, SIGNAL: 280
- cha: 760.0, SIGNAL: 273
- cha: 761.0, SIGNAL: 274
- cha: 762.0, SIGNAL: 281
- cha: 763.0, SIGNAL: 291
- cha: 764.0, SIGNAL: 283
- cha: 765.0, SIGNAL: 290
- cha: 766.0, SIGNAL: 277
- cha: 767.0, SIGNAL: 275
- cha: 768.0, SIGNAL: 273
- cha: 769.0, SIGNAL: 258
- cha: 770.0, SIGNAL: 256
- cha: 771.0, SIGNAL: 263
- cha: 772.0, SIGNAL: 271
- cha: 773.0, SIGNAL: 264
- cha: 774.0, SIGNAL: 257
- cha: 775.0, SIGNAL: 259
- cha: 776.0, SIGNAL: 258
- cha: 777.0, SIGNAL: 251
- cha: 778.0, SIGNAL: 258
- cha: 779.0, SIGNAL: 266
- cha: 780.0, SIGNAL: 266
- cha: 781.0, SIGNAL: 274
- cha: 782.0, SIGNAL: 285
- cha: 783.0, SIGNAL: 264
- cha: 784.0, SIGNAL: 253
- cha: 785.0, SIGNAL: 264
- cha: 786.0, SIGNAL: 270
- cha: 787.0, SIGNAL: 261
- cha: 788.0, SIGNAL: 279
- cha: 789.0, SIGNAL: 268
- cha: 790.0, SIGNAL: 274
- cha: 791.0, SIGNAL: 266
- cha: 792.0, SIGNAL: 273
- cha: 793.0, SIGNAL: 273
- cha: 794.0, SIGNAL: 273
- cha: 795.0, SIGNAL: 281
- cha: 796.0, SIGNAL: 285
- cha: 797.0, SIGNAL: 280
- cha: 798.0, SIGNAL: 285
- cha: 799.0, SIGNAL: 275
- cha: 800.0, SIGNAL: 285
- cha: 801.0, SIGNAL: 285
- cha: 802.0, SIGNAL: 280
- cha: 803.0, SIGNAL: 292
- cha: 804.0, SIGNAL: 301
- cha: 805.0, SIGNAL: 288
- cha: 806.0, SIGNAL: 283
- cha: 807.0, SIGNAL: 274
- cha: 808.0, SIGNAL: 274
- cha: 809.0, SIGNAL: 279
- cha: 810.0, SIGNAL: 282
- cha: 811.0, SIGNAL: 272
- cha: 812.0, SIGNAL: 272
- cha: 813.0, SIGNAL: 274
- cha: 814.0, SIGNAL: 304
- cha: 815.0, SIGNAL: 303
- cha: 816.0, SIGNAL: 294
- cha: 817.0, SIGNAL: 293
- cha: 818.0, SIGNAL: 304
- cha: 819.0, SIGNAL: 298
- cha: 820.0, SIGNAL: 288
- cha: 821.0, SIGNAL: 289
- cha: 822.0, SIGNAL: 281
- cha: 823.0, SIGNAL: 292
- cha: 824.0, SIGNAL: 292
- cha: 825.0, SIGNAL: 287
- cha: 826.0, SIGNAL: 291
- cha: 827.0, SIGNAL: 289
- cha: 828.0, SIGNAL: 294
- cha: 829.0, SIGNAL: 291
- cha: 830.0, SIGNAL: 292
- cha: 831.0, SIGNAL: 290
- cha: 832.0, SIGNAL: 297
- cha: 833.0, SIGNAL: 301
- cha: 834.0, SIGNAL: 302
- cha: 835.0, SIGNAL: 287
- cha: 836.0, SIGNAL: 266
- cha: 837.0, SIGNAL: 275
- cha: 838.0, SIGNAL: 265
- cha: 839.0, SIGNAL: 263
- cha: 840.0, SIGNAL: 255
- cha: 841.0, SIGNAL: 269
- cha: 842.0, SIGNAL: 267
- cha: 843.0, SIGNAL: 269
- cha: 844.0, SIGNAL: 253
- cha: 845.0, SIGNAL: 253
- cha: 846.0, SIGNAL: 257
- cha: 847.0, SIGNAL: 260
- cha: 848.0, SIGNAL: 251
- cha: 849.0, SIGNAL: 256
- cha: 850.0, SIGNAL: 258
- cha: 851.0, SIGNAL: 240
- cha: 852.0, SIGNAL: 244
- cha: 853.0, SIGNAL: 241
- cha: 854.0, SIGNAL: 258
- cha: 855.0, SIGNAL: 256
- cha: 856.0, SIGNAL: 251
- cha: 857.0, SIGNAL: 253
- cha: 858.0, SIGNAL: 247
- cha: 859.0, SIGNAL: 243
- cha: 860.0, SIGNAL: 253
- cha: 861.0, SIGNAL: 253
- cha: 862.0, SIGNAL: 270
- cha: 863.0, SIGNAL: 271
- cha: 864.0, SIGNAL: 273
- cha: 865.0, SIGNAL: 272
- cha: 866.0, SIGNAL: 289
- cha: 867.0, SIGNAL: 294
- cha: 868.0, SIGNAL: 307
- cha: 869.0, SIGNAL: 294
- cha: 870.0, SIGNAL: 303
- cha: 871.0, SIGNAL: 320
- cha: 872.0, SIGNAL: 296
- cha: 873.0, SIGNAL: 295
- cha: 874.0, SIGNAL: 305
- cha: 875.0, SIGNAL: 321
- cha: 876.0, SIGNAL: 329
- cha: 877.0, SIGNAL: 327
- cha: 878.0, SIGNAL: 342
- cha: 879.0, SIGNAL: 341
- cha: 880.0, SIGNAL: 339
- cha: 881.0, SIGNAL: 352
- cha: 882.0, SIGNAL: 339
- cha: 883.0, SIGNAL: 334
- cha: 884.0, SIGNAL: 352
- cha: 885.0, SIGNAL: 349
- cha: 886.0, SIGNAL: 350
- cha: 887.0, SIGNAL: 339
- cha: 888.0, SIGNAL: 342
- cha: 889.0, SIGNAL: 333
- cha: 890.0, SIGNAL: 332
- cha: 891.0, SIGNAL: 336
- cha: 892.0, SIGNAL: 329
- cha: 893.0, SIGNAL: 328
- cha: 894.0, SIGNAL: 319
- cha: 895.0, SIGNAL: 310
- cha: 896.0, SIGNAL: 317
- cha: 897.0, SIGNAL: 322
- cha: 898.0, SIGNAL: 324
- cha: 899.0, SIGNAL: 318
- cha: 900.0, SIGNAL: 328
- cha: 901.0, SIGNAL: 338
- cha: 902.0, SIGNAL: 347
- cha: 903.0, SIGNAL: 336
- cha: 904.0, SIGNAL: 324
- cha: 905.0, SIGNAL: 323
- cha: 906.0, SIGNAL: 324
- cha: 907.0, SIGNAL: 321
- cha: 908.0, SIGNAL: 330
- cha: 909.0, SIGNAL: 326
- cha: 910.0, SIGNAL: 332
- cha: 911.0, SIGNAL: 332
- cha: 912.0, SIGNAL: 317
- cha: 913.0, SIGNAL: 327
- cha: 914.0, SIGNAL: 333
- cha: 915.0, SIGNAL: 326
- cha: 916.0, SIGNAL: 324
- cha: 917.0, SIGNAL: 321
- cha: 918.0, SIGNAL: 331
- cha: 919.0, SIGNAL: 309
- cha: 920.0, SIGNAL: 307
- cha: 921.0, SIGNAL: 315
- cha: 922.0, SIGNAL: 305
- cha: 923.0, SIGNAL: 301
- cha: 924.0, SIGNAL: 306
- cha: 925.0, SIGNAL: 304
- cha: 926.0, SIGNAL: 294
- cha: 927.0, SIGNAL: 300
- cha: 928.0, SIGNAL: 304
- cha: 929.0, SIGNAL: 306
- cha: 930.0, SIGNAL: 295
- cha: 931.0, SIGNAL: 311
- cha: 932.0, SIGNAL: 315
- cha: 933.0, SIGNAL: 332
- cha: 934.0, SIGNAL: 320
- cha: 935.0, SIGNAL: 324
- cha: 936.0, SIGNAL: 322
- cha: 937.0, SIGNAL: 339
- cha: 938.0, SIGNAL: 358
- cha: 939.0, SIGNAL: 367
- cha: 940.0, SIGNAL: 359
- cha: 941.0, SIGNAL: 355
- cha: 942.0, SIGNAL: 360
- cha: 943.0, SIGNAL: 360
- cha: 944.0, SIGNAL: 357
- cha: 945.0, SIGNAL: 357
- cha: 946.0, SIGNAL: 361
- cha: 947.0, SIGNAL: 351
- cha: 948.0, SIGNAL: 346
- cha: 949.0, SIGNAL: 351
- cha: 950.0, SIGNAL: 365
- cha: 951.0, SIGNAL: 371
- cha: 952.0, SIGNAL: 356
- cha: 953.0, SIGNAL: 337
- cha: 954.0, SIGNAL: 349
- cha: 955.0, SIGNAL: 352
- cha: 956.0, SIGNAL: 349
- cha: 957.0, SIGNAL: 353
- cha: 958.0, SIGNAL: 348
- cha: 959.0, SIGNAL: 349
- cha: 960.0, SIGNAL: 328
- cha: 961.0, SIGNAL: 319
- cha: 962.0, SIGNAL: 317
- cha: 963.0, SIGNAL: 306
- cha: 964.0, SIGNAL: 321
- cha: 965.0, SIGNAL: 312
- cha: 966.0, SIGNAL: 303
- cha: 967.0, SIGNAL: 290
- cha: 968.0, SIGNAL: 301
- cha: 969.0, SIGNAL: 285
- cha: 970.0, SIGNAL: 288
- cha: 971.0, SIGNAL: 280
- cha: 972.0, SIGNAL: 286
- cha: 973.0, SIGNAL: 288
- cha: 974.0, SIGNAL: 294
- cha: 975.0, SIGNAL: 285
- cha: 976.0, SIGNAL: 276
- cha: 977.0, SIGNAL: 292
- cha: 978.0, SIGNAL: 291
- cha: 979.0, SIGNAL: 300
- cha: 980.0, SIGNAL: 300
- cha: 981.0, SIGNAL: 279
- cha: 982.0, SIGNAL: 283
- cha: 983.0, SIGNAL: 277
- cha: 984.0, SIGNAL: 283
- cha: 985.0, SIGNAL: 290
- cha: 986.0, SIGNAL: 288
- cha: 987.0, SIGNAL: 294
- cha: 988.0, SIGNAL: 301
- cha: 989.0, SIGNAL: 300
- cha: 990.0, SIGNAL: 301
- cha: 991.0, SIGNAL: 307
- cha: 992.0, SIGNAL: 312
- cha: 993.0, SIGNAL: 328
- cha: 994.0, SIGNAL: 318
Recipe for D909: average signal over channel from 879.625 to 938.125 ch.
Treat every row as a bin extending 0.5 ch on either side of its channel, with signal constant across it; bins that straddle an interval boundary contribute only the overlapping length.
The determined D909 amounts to 325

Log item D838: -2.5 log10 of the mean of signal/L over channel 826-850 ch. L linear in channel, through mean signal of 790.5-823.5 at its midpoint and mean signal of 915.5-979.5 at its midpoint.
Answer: 0.07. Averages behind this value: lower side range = 284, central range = 274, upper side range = 323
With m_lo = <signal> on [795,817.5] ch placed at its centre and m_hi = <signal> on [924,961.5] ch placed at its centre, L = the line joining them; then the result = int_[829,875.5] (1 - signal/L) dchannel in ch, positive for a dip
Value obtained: 4.6 ch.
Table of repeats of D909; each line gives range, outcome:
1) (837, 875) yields 268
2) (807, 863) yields 273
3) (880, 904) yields 334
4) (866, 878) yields 309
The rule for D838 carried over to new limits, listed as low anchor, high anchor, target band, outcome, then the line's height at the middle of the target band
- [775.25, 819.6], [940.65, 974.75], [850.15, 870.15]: 0.129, 298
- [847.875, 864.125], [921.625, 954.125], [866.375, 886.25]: -0.182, 274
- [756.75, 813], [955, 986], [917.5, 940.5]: -0.078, 296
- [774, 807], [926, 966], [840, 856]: 0.164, 297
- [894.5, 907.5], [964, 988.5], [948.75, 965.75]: -0.135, 300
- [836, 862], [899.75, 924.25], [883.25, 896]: -0.120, 300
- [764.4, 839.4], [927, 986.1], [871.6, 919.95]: -0.083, 304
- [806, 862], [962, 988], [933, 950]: -0.209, 288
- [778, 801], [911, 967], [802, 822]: -0.022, 281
